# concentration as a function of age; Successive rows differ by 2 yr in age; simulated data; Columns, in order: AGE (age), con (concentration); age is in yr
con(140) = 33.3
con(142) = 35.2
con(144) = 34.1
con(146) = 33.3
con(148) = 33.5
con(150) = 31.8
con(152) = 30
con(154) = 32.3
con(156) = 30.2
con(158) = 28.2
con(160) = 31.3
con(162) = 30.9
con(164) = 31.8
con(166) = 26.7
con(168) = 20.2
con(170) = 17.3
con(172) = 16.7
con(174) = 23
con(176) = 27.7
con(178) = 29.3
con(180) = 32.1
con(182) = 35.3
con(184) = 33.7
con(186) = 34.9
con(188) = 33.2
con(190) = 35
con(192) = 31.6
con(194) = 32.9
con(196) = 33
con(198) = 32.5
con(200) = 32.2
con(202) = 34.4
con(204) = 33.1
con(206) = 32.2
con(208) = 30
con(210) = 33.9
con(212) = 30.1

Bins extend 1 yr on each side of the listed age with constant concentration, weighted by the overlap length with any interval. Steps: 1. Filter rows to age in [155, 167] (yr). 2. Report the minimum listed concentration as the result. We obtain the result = 26.7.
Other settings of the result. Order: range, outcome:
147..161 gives 28.2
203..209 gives 30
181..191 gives 33.2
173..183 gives 23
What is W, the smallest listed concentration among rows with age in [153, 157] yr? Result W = 30.2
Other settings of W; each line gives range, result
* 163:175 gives 16.7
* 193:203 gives 32.2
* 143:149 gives 33.3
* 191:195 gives 31.6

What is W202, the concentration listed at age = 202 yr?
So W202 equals 34.4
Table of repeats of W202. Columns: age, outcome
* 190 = 35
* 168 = 20.2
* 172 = 16.7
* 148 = 33.5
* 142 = 35.2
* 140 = 33.3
